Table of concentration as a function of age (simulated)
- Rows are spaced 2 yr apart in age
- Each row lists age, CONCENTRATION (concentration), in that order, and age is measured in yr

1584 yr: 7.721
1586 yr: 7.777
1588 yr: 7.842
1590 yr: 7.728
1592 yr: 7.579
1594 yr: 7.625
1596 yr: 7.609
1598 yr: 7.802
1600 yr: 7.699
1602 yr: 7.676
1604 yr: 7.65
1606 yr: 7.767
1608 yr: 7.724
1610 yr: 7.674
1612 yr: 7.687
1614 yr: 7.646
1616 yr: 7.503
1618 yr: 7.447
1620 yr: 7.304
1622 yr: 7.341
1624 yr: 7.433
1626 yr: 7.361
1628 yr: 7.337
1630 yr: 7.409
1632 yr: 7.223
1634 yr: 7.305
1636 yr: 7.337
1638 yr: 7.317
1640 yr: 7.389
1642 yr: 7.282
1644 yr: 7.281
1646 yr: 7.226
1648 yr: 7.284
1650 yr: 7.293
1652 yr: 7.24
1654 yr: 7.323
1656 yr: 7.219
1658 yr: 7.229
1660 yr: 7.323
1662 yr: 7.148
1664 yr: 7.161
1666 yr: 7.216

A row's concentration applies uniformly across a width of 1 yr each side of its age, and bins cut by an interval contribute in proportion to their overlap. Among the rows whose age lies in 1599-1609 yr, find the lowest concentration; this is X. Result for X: 7.65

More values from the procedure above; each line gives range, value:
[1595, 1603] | 7.609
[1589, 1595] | 7.579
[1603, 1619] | 7.447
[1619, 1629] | 7.304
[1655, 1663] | 7.148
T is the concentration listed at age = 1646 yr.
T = 7.226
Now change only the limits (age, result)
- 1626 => 7.361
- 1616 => 7.503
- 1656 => 7.219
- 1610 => 7.674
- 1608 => 7.724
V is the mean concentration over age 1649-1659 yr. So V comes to 7.26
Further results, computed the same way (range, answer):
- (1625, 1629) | 7.35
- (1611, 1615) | 7.67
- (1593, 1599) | 7.68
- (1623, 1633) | 7.35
